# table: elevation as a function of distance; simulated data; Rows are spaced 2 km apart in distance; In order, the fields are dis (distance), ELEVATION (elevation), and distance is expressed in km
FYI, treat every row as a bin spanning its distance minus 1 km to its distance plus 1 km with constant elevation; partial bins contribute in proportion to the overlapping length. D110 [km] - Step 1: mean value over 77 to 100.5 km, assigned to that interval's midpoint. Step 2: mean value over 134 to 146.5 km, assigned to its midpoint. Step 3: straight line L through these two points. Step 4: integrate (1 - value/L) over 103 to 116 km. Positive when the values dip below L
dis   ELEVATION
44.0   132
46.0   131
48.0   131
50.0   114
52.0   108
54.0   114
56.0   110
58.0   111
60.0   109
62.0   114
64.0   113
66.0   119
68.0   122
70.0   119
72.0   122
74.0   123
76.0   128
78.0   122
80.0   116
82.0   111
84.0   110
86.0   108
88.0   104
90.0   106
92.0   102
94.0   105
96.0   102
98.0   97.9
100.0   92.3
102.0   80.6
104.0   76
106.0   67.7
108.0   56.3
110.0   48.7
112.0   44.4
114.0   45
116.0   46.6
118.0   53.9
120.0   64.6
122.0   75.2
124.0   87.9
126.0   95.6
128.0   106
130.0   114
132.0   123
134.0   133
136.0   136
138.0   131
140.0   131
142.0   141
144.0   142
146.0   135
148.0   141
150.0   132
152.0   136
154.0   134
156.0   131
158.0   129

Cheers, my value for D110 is 6.87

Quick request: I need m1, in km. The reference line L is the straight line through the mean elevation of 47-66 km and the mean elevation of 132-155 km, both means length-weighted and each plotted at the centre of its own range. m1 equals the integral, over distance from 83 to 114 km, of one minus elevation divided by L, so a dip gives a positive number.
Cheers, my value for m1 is 9.6 km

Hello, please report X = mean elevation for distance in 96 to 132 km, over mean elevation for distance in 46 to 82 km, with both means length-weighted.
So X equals 0.6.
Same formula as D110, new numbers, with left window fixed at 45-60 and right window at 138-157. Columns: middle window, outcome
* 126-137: 1.0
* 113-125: 6.3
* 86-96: 1.6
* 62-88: 0.8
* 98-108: 3.8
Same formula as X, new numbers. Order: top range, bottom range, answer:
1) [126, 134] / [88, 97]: 1.10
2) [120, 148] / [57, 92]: 1.03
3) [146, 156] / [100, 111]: 1.98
